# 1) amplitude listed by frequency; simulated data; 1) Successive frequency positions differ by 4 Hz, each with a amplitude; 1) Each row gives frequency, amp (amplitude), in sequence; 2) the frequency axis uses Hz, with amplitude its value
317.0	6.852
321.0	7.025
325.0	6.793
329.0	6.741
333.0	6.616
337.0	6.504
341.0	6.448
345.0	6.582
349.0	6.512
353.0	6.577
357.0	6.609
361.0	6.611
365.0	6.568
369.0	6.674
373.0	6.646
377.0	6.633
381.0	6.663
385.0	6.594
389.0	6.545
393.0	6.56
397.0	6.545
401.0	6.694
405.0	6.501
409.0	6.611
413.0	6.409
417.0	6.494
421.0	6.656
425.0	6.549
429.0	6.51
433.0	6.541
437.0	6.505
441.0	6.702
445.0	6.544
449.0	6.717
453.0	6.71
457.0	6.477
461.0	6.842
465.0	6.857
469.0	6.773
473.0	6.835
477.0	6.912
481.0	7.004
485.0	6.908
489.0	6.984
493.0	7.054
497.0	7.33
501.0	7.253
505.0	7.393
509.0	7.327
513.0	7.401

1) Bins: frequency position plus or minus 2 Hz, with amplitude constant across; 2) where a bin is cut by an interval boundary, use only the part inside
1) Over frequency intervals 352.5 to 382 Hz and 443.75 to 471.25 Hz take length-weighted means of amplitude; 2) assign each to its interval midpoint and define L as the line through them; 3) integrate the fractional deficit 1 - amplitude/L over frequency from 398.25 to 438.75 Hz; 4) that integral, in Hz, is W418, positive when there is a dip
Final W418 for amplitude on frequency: 0.8 Hz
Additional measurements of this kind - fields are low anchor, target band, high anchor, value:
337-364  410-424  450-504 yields 0.46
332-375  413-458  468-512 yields 1.99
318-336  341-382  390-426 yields 0.53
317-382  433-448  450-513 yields 0.64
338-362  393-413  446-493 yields 0.32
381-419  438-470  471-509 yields 0.84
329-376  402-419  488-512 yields 0.81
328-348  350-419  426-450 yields -0.11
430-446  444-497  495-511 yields 0.81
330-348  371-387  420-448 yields -0.18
